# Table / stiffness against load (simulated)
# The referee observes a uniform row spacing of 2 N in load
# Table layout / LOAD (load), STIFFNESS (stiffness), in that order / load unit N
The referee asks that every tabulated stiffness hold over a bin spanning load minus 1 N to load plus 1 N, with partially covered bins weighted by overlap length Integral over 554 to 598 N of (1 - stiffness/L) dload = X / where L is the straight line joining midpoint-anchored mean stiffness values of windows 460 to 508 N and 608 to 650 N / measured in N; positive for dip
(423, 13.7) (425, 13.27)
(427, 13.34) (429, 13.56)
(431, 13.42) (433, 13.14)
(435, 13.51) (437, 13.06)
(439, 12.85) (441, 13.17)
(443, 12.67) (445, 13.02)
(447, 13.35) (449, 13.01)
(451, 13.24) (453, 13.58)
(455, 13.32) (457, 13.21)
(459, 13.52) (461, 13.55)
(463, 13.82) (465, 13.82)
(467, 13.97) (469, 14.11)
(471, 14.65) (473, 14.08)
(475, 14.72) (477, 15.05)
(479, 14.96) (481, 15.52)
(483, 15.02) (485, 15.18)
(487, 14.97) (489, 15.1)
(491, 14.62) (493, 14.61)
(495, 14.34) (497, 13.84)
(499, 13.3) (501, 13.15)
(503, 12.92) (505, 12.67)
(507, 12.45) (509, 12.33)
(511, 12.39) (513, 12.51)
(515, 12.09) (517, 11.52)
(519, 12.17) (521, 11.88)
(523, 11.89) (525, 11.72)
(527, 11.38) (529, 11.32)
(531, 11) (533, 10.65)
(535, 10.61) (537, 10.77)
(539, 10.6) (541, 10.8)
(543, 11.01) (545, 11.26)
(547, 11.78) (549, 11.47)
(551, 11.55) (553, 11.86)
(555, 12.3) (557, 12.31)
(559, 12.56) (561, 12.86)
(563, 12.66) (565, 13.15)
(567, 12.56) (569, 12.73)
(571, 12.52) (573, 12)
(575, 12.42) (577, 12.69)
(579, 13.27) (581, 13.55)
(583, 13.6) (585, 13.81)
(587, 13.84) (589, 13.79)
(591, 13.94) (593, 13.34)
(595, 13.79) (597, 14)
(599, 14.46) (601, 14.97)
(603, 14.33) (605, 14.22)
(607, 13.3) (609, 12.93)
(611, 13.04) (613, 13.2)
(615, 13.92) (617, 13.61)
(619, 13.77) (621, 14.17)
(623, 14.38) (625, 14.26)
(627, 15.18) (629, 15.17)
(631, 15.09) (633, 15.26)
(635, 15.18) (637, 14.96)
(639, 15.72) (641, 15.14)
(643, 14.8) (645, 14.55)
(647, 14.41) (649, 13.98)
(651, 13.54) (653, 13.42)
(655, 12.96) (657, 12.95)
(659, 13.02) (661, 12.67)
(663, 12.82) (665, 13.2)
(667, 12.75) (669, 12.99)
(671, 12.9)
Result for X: 3.9 N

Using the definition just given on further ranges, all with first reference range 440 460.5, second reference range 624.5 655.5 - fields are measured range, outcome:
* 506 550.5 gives 7.3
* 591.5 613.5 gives 0.9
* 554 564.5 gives 1.1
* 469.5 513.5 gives -1.7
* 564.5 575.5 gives 1.2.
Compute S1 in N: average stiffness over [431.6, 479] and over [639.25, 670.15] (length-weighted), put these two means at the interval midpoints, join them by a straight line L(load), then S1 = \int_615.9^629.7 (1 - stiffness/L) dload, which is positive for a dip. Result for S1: -0.8 N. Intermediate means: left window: 13.6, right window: 13.6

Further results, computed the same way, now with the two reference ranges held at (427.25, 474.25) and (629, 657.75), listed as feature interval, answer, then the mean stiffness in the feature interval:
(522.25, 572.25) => 8.0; 11.7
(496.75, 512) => 1.0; 12.8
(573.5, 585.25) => 0.8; 13.1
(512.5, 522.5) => 1.3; 12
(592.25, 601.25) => 0.1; 14.1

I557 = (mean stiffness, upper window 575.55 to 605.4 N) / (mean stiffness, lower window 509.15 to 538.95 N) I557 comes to 1.20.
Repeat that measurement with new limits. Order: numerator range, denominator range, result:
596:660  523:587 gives 1.18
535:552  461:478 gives 0.78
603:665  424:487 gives 1.02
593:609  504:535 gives 1.19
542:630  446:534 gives 0.99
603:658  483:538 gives 1.12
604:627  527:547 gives 1.26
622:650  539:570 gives 1.24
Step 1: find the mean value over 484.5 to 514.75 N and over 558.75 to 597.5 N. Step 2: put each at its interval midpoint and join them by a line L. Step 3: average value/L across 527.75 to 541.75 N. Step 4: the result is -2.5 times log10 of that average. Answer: 0.23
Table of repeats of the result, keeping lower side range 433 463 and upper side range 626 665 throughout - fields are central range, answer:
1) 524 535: 0.22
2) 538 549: 0.23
